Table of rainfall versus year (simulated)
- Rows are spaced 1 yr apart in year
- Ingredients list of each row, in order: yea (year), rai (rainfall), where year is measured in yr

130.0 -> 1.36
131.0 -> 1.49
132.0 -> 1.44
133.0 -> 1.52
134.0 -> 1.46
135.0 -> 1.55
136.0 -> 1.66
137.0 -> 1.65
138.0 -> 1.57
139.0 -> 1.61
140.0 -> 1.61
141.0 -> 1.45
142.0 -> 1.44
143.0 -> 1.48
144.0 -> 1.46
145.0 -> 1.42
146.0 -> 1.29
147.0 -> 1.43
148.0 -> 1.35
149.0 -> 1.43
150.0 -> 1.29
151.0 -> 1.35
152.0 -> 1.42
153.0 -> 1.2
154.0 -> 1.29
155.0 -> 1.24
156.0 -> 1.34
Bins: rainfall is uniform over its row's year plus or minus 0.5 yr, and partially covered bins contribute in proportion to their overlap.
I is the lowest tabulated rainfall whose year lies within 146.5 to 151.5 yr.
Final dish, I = 1.29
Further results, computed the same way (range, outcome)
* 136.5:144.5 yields 1.44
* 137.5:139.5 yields 1.57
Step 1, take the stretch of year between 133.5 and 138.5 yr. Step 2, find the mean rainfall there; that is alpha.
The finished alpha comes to 1.58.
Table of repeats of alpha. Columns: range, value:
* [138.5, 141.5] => 1.56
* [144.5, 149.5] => 1.38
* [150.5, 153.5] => 1.32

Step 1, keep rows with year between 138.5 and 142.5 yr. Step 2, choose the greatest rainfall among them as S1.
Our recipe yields 1.61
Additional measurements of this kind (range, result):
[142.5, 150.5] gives 1.48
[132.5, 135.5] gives 1.55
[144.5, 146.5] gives 1.42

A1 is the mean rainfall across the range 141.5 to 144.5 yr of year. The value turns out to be 1.46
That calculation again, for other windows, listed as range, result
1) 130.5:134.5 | 1.48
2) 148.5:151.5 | 1.36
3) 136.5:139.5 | 1.61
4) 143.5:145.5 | 1.44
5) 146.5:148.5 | 1.39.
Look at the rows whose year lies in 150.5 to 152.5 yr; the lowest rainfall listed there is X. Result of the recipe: 1.35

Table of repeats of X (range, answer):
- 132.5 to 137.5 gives 1.46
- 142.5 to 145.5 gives 1.42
